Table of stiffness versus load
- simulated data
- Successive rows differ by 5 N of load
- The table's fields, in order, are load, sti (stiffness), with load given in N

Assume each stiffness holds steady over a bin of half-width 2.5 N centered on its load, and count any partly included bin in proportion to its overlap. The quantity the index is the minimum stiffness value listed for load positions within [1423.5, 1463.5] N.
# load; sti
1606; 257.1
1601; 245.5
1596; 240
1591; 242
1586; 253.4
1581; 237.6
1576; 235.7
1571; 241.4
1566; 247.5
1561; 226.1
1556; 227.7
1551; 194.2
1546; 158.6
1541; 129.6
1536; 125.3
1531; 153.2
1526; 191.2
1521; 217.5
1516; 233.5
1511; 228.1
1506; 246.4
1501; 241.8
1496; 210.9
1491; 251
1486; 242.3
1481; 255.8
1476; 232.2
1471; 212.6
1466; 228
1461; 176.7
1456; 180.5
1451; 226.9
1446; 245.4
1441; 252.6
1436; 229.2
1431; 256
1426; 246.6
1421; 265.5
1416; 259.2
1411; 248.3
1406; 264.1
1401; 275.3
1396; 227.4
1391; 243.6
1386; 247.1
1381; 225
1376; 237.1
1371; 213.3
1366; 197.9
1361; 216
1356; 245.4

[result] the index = 176.7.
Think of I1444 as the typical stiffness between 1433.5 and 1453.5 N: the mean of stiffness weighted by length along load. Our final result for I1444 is 239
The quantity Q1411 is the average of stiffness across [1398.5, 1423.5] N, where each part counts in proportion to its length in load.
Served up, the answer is 262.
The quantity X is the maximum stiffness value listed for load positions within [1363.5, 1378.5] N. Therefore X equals 237.1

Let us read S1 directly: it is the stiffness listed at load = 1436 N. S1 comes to 229.2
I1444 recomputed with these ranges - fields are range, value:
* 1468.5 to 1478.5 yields 222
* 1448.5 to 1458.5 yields 204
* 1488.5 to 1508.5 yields 238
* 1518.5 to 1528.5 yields 204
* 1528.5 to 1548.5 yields 142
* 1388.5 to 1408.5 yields 253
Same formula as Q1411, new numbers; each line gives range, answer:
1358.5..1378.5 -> 216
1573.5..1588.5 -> 242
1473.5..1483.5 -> 244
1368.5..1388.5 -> 231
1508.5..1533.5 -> 205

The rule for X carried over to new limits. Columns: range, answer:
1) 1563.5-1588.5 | 253.4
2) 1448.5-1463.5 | 226.9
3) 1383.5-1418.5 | 275.3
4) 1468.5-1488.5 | 255.8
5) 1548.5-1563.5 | 227.7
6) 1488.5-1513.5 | 251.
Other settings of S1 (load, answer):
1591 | 242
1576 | 235.7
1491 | 251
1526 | 191.2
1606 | 257.1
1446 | 245.4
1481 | 255.8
